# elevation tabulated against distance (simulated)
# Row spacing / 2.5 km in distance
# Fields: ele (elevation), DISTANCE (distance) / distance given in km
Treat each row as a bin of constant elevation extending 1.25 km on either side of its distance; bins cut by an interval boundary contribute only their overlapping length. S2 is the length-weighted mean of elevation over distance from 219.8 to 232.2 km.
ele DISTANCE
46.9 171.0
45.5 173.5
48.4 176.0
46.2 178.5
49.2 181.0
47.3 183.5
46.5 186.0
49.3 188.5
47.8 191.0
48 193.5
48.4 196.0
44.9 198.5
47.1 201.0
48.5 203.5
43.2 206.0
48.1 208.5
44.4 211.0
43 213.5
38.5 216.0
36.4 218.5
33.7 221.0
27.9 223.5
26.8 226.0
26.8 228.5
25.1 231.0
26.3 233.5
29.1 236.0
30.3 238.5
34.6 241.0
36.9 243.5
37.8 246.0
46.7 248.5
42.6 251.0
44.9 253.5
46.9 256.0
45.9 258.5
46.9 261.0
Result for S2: 28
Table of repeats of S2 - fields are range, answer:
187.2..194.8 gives 48.4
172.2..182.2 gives 47.3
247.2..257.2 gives 45.2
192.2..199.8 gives 47.1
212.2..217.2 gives 40.8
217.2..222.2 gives 35.1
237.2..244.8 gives 33.9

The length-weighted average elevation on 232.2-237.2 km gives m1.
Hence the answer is 27.7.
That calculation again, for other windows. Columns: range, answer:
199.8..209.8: 46.7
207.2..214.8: 45.1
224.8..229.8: 26.8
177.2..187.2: 47.3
